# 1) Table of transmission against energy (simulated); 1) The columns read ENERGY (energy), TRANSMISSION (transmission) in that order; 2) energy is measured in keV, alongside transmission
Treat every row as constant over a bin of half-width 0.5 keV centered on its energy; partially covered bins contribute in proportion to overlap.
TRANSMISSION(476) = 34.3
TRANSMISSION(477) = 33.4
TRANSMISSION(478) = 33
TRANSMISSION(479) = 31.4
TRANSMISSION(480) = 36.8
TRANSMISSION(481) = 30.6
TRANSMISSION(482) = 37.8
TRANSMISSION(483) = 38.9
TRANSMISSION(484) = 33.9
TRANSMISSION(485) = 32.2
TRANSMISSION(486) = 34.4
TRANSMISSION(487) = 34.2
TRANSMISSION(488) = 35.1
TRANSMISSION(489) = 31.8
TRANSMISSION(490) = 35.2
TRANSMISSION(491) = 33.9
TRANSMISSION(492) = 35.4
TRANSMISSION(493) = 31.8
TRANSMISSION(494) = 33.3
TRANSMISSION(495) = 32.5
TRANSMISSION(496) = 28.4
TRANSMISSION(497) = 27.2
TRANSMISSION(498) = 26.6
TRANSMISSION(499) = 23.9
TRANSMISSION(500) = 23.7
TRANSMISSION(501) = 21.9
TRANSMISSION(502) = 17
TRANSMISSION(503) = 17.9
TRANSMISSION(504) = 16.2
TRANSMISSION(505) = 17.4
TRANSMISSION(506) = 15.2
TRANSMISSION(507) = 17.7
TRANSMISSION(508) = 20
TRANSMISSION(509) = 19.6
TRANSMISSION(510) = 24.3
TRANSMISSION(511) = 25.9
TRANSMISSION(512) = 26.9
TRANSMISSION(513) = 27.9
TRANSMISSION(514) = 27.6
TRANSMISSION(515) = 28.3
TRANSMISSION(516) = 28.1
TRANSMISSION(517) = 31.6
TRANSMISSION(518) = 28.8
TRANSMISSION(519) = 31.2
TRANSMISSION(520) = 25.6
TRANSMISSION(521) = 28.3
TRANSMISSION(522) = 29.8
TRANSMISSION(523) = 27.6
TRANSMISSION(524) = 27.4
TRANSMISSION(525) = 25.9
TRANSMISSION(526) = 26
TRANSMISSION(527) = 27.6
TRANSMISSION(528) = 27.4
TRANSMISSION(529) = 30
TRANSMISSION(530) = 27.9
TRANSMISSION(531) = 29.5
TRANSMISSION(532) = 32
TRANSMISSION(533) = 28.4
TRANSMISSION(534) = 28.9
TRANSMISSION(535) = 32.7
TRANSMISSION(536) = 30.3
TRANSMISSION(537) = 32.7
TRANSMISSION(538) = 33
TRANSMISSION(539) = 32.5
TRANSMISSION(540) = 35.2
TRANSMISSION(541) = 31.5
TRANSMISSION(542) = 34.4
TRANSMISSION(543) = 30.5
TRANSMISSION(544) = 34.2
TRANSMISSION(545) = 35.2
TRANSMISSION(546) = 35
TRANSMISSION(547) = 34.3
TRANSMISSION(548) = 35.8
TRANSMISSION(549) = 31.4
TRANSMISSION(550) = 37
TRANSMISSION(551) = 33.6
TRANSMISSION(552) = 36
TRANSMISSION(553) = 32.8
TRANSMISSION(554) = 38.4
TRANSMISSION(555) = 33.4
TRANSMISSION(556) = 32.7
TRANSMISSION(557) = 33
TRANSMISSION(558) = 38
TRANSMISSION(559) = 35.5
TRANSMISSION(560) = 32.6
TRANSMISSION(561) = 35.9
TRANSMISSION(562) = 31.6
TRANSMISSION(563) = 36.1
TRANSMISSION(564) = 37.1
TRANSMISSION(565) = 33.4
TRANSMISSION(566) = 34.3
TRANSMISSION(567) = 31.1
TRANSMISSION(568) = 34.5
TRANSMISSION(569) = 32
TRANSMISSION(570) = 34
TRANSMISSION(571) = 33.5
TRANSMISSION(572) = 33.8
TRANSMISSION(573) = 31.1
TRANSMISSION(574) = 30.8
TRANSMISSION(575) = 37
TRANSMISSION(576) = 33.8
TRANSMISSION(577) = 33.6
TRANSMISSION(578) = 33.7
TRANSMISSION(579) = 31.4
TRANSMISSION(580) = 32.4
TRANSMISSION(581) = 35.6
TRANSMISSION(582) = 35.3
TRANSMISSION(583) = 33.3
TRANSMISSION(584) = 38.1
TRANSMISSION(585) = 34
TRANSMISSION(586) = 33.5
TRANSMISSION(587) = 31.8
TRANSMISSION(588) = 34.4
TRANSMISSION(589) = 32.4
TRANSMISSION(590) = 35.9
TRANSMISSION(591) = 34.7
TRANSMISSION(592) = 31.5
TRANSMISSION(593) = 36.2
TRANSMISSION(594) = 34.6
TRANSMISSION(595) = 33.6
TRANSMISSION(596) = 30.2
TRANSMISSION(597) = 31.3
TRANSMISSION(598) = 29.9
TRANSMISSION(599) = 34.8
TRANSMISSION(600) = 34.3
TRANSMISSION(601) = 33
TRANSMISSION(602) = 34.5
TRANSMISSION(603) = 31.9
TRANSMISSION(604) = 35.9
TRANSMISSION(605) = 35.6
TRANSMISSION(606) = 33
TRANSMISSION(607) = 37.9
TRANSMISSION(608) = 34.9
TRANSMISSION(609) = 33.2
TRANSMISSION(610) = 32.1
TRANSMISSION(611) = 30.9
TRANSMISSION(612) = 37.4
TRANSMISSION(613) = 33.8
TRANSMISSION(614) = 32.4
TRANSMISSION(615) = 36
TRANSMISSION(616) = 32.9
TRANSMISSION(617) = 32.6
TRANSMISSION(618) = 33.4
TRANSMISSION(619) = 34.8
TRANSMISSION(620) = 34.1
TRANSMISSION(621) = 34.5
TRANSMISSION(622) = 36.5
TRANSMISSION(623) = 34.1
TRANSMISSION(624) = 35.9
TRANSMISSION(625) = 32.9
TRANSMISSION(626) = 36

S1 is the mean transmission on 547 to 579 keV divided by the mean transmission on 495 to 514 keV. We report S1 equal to 1.51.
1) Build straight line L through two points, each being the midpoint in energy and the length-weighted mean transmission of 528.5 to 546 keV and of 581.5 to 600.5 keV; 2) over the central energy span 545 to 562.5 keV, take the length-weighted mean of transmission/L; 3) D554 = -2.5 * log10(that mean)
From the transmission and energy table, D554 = -0.07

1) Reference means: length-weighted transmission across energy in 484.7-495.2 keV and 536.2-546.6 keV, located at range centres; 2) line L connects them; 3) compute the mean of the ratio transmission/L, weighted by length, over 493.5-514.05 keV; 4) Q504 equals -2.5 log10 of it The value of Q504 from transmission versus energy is 0.40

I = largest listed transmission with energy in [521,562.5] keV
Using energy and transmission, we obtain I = 38.4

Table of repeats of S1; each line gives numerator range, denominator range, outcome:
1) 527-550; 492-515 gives 1.33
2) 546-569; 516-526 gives 1.22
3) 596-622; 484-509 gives 1.26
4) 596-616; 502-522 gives 1.40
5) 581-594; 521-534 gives 1.21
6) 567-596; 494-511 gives 1.51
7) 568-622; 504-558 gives 1.14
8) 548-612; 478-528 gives 1.21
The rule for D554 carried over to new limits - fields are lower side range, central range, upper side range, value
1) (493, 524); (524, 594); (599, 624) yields -0.121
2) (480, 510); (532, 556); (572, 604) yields -0.084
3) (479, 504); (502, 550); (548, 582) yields 0.144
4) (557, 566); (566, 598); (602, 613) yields 0.036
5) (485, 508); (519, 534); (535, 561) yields 0.101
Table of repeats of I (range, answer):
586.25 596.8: 36.2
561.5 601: 38.1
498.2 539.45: 33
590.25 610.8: 37.9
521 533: 32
